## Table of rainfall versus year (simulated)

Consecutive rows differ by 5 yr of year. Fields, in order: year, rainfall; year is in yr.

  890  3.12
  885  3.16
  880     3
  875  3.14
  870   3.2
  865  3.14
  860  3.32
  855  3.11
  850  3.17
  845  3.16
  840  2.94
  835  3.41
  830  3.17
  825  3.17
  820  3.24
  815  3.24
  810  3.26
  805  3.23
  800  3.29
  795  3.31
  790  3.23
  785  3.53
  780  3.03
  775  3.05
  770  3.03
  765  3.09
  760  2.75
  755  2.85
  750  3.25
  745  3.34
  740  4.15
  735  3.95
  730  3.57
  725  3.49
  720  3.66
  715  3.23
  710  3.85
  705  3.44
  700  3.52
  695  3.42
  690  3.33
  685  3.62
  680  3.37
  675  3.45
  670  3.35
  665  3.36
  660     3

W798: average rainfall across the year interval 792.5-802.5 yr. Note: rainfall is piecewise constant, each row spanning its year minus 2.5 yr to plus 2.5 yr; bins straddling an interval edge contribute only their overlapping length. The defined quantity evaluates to 3.3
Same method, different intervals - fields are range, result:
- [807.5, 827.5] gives 3.23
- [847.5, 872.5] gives 3.19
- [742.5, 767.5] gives 3.06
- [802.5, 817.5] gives 3.24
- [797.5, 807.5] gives 3.26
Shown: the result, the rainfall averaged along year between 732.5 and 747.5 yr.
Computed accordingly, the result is 3.81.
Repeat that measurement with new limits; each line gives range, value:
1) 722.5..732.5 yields 3.53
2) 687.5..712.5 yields 3.51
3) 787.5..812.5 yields 3.26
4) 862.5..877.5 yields 3.16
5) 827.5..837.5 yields 3.29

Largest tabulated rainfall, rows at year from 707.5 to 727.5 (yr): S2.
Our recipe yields 3.85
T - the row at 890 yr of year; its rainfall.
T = 3.12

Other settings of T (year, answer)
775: 3.05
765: 3.09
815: 3.24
